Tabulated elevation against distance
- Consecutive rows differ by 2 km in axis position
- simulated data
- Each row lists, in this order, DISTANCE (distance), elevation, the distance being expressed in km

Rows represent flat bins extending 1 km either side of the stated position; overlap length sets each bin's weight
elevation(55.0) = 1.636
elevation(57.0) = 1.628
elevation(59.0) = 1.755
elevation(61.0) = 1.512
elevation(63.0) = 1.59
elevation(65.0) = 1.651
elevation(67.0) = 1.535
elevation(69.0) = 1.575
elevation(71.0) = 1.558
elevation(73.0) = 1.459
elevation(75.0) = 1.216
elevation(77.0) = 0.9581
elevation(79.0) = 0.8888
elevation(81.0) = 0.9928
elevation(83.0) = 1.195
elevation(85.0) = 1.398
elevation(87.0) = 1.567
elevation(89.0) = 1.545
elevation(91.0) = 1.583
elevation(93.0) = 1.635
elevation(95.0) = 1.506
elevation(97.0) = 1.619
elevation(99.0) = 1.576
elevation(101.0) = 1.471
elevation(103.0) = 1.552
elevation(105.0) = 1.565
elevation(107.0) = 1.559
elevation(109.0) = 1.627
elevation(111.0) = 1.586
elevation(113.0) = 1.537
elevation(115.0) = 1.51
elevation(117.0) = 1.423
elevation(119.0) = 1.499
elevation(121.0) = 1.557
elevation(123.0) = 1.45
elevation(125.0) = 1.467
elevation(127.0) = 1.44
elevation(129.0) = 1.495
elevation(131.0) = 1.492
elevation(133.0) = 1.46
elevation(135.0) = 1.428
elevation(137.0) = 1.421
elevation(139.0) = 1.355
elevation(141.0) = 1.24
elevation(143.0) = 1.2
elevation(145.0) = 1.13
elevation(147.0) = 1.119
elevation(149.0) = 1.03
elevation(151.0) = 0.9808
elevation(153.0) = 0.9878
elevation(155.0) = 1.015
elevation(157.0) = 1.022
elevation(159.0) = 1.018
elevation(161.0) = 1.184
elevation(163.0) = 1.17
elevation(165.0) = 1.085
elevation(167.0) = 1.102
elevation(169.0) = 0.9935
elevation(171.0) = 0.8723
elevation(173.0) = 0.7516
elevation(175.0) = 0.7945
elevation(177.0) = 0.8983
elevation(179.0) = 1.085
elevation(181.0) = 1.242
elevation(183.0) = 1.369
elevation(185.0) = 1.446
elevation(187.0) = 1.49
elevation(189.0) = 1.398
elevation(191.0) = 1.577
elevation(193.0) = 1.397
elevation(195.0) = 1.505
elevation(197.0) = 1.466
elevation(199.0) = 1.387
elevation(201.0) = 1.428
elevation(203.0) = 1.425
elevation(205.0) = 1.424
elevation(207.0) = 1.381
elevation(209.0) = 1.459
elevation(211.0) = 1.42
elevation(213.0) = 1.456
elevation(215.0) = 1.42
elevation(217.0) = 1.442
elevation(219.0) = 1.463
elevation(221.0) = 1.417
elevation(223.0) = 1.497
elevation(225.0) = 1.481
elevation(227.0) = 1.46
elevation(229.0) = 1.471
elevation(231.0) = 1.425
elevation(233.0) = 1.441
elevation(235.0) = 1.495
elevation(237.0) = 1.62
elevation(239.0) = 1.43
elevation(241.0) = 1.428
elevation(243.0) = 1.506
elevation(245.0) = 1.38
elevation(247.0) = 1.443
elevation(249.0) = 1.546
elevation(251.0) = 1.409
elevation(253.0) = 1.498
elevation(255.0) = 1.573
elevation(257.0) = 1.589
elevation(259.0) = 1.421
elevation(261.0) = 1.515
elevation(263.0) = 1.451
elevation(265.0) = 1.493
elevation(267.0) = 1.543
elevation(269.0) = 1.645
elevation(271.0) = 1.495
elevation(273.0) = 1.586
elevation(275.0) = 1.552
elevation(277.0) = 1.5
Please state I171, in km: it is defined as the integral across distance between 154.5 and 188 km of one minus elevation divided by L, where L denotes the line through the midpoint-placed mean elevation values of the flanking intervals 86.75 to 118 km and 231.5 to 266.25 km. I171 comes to 9.4 km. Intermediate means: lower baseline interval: 1.55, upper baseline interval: 1.48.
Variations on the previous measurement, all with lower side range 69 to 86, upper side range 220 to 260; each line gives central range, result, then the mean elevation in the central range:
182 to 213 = -0.59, 1.44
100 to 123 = -4.49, 1.53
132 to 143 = -0.36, 1.36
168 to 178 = 3.73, 0.862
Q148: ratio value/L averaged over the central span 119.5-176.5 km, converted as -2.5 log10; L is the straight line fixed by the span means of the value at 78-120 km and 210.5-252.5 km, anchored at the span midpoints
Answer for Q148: 0.228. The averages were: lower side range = 1.47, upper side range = 1.46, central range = 1.19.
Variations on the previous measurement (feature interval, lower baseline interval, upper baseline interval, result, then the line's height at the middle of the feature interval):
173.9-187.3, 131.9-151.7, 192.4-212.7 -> 0.17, 1.36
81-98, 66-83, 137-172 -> -0.19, 1.24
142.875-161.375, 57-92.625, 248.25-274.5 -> 0.35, 1.46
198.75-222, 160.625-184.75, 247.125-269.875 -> -0.14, 1.26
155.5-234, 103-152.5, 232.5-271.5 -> 0.12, 1.45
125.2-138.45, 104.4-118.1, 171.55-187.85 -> -0.03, 1.42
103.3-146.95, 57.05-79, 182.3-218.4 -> 0.01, 1.45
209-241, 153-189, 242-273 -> -0.09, 1.35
